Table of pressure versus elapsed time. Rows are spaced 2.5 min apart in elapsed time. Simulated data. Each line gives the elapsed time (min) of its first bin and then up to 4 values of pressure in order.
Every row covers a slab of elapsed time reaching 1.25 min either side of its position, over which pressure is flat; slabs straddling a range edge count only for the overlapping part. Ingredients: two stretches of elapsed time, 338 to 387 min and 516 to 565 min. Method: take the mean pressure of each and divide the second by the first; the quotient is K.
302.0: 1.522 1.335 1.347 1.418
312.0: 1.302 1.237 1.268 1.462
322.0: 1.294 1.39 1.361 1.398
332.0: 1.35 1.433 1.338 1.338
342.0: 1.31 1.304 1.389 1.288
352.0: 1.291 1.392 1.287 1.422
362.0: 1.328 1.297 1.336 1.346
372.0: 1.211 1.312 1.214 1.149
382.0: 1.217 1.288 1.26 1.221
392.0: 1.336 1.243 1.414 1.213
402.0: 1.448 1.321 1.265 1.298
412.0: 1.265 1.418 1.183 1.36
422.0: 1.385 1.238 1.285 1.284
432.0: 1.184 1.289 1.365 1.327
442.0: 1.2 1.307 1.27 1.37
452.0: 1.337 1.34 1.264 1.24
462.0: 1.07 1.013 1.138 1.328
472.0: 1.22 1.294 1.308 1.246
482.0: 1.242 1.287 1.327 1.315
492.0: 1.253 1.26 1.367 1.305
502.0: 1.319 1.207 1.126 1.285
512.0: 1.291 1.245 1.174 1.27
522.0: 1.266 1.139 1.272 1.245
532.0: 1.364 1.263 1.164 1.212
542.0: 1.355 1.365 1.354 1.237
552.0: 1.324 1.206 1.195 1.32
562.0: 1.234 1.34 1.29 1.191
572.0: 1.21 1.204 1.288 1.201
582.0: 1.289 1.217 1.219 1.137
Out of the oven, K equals 0.97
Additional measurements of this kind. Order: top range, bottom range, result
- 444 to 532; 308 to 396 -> 0.96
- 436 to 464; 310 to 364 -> 0.95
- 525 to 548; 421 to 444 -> 1.00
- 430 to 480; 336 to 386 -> 0.96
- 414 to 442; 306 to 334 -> 0.96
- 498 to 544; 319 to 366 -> 0.93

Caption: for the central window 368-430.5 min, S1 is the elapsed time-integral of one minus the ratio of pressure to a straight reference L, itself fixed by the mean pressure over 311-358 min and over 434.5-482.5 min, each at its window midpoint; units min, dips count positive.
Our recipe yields 0.4 min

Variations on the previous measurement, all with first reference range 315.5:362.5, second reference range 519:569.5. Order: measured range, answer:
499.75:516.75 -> 0.5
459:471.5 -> 1.4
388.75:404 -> 0.1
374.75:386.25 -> 0.9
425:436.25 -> 0.4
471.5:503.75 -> 0.1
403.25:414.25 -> 0.2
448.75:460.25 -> -0.1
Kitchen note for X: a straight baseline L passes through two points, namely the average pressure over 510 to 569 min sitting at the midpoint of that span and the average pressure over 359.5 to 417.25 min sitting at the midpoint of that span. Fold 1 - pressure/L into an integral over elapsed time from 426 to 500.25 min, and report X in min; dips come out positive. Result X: 0.63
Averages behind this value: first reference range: 1.29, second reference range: 1.27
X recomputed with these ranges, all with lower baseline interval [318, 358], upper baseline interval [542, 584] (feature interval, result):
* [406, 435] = 0.72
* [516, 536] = 0.50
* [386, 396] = 0.47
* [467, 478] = 0.26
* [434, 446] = 0.14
